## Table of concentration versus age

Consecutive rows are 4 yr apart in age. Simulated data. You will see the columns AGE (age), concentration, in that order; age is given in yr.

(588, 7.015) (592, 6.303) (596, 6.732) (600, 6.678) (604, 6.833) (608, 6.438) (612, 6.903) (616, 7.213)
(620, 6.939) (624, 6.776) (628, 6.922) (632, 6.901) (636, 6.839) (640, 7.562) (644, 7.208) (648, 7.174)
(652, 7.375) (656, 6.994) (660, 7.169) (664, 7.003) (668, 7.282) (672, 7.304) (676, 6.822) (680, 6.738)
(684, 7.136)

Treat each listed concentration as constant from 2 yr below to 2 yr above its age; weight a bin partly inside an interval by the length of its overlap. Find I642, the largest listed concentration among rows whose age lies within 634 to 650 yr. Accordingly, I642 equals 7.562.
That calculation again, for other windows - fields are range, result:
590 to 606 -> 6.833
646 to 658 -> 7.375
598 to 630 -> 7.213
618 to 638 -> 6.939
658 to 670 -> 7.282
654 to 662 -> 7.169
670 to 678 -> 7.304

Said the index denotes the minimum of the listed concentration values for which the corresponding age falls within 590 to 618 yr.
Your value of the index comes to 6.303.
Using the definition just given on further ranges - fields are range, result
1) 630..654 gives 6.839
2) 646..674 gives 6.994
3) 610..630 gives 6.776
